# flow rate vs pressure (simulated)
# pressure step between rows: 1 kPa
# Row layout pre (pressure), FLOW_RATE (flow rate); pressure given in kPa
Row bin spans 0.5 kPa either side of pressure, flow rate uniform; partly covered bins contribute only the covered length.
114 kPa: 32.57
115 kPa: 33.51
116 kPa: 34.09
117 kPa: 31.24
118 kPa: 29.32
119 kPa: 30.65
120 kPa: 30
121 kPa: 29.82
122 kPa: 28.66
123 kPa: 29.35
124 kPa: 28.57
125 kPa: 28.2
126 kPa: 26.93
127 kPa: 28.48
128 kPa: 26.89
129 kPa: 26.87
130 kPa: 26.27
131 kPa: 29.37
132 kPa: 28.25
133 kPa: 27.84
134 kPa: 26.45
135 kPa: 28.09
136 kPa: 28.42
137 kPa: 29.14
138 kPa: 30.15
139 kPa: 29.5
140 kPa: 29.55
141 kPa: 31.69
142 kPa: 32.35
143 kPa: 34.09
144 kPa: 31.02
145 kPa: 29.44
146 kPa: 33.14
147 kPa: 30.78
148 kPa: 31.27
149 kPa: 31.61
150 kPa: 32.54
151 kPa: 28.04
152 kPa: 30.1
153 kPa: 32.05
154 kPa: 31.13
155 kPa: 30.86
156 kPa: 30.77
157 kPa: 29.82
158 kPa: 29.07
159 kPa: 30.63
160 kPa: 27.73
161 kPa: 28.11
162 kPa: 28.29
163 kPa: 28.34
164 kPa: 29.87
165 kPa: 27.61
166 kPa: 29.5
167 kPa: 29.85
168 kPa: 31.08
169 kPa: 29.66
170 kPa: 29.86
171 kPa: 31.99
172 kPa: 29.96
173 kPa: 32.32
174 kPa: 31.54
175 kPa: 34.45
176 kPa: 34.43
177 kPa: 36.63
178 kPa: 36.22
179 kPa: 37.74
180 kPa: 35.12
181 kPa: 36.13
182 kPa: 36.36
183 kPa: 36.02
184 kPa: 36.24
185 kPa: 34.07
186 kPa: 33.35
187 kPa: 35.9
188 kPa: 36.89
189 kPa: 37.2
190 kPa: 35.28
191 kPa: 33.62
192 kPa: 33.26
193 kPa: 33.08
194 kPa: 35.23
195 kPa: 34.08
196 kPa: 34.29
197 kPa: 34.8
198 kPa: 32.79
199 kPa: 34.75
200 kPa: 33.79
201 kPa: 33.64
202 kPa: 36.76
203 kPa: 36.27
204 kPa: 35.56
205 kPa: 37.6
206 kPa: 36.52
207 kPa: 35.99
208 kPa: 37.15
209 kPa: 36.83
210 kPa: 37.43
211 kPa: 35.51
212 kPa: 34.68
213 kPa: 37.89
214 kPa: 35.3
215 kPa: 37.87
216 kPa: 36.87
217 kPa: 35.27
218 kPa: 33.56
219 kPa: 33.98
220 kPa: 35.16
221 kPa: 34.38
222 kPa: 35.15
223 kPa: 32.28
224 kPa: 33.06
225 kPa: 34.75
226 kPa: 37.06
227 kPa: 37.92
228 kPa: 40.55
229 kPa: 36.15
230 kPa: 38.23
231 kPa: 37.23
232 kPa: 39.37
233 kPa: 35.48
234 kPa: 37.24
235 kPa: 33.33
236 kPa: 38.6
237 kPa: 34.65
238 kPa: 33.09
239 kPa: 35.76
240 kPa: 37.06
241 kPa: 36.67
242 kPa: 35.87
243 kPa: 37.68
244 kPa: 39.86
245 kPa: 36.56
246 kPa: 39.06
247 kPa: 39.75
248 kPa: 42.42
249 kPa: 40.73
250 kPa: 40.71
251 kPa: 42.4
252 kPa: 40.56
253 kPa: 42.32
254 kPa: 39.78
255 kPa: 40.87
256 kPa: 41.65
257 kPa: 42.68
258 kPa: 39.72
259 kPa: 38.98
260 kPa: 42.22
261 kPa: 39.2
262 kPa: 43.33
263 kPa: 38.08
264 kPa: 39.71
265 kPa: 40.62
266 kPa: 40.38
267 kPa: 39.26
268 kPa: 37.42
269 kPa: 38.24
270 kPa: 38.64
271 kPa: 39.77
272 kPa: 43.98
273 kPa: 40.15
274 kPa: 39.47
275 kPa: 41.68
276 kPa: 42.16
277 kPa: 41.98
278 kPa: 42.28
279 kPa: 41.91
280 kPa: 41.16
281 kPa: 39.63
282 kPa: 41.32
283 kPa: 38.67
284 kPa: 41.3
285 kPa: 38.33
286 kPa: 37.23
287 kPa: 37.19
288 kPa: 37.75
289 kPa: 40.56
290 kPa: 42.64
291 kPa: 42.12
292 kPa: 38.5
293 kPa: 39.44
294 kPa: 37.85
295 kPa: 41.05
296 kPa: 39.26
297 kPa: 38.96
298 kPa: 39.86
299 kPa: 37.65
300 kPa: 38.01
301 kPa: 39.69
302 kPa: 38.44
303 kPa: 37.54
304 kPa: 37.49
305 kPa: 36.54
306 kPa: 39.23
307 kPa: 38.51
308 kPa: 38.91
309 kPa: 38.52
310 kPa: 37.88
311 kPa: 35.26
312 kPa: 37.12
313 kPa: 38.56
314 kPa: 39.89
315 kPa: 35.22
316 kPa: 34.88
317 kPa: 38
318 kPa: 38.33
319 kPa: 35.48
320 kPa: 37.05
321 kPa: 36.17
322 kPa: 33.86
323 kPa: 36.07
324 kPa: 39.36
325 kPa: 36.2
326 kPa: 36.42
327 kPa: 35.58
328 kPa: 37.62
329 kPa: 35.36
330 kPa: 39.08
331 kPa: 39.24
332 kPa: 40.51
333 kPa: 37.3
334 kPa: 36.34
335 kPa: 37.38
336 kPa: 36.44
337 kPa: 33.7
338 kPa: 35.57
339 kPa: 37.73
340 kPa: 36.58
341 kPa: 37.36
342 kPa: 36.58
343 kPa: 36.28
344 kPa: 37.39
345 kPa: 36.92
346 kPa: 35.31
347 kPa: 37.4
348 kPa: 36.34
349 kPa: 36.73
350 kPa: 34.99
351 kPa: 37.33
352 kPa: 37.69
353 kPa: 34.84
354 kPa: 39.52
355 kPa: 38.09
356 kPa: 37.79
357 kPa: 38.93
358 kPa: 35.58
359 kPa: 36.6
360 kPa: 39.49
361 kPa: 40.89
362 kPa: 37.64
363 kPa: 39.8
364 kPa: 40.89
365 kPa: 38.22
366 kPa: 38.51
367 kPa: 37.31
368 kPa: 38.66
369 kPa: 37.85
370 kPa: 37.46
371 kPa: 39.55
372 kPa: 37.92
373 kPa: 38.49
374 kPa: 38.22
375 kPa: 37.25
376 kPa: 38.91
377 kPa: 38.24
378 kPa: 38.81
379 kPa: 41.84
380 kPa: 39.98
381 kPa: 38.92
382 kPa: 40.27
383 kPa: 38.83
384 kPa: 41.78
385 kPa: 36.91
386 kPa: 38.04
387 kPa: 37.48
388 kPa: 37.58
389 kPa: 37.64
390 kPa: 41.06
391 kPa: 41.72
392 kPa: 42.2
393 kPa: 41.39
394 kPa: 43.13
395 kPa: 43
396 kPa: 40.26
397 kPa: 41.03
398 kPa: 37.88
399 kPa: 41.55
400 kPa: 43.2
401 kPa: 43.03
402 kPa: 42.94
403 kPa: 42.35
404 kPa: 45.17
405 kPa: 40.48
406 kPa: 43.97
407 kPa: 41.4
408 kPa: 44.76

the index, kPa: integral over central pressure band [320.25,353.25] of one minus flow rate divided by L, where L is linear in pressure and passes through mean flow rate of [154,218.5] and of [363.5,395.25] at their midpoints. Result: 1.1 kPa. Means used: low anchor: 33.7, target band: 36.7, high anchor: 39.3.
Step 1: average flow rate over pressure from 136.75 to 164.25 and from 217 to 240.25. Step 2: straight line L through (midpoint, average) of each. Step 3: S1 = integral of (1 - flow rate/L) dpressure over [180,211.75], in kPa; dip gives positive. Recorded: -1.7 kPa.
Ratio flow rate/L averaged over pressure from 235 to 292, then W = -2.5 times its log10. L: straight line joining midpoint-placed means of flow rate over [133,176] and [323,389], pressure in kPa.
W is -0.16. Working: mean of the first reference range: 30.3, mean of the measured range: 39.7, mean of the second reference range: 37.8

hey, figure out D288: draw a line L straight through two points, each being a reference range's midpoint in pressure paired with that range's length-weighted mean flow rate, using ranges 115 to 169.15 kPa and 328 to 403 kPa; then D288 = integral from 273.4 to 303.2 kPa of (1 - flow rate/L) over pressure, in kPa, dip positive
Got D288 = -3.62 kPa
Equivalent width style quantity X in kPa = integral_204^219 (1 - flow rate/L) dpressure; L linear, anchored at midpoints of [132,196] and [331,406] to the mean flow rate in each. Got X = -1.2 kPa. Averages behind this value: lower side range 31.8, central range 36.2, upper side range 38.8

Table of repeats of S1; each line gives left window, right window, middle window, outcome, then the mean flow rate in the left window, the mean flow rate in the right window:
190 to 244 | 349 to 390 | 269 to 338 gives -2.39 kPa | 35.7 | 38.4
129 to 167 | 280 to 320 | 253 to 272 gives -2.00 kPa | 29.8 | 38.5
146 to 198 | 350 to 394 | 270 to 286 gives -2.21 kPa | 32.5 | 38.8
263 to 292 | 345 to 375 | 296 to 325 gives 1.20 kPa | 40.1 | 37.8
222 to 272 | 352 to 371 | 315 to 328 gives 0.64 kPa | 38.5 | 38.2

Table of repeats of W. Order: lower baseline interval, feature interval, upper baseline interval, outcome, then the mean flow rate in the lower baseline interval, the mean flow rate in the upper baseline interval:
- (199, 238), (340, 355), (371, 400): 0.06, 36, 39.7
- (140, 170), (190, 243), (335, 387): -0.10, 30.3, 37.9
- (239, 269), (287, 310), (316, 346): -0.03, 39.8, 36.8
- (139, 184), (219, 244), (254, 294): 0.02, 31.6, 40.2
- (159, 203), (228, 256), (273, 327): -0.07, 33.2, 38.6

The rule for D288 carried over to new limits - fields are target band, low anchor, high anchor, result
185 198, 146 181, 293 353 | -0.9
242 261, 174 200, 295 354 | -2.2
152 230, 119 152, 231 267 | 0.5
